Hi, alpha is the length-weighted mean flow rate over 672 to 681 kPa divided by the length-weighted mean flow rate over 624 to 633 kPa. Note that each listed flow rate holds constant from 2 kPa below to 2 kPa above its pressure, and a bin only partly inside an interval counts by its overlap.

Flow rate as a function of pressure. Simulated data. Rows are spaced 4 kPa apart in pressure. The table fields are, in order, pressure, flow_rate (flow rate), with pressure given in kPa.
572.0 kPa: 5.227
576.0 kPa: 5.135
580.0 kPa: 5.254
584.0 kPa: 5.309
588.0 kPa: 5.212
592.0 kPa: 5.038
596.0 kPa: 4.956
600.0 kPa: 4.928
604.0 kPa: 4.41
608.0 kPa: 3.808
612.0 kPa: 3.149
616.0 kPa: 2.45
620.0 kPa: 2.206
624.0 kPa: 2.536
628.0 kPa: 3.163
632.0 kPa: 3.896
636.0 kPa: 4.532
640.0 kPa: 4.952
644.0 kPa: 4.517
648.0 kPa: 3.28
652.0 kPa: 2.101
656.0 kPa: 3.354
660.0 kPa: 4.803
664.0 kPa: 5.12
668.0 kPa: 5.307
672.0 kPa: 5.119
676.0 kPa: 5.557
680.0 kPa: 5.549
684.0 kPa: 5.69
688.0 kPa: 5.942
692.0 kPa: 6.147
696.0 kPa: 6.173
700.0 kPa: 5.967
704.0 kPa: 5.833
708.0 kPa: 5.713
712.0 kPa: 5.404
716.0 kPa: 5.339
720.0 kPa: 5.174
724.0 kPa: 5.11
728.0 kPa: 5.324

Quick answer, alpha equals 1.67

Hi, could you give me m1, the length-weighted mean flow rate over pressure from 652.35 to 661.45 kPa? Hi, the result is 3.68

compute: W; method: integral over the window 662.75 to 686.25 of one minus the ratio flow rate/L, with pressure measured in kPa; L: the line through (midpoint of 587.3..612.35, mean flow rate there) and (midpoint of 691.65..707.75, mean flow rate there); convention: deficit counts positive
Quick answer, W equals 0.9 kPa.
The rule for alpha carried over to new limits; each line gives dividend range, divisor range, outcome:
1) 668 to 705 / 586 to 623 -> 1.45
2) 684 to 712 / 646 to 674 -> 1.42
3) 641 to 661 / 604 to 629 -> 1.21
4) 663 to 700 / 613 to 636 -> 1.88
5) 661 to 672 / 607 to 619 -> 1.72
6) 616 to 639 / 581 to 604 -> 0.65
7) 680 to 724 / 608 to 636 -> 1.85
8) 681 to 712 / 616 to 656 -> 1.72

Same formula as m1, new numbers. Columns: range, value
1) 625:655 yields 3.72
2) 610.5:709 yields 4.52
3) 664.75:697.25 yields 5.65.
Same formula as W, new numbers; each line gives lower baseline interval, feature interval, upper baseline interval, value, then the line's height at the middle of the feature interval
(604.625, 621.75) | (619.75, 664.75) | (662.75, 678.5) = 4.8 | 4.18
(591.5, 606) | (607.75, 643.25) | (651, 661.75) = 6.2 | 4.21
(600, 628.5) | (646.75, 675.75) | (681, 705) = 3.8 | 4.85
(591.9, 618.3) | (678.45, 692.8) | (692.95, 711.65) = -0.6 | 5.57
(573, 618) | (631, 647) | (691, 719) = 1.9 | 5.02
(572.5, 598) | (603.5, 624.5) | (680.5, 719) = 9.0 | 5.31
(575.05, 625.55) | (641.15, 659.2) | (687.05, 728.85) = 5.1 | 4.86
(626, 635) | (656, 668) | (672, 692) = 0.4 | 4.88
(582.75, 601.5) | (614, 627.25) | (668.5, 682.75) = 7.0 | 5.2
